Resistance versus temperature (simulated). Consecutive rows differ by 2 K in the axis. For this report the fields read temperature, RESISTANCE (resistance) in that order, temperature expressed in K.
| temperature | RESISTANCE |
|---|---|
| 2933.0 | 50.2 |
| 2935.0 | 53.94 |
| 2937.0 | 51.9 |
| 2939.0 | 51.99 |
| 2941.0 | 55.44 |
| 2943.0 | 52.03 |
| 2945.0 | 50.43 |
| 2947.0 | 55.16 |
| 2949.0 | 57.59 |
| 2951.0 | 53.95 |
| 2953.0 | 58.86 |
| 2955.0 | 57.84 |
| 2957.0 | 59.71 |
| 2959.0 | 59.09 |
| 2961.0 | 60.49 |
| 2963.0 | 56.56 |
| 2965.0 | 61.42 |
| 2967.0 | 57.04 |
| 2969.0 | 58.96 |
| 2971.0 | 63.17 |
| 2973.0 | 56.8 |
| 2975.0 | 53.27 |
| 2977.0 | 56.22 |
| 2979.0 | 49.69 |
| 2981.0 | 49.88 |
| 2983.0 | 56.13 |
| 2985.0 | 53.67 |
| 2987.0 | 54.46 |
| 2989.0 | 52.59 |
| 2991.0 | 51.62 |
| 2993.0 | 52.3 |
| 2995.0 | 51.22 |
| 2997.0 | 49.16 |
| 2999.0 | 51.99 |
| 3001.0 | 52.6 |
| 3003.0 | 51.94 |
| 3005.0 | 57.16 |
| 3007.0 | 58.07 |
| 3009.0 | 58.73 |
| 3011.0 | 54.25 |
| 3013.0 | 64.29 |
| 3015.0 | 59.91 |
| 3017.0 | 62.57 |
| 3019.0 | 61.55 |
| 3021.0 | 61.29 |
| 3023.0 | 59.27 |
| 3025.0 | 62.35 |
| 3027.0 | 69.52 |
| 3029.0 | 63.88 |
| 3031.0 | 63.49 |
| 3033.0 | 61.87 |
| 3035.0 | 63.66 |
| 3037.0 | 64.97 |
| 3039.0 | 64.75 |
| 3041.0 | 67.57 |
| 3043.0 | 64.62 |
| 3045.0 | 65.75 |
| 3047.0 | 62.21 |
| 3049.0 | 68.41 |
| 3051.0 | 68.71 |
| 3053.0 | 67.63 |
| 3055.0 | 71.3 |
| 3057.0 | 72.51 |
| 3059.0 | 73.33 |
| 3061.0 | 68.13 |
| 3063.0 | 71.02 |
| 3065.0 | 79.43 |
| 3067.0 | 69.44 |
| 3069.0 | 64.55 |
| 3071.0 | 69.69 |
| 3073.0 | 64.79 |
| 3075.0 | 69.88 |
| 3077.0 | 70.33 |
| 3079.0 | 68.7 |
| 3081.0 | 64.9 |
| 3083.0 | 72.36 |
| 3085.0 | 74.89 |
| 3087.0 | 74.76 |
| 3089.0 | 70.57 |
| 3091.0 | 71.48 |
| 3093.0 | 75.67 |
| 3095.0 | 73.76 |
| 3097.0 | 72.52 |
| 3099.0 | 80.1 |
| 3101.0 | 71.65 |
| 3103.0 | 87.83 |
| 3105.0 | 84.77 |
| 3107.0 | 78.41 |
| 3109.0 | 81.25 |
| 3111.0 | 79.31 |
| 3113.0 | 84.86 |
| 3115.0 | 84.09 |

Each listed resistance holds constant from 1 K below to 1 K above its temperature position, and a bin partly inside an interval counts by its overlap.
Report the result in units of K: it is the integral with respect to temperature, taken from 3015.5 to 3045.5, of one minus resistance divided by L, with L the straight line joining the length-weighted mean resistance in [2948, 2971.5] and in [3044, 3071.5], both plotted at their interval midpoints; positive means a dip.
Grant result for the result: 1.2 K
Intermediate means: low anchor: 58.6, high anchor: 69.4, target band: 63.7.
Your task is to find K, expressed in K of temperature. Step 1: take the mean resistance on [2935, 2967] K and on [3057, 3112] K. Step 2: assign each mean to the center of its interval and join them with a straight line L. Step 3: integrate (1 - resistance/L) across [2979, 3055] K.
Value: 6.1 K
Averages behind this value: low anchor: 56.1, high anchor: 73.4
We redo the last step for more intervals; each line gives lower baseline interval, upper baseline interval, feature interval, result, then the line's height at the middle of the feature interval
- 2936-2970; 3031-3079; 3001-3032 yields 1.62 K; 63.6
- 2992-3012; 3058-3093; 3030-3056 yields -1.07 K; 63.2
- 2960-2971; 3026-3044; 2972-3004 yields 4.38 K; 61.1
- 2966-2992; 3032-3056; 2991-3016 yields 1.74 K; 59.1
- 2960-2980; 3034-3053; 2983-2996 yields 1.45 K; 59.6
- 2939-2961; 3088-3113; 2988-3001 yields 2.26 K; 62.4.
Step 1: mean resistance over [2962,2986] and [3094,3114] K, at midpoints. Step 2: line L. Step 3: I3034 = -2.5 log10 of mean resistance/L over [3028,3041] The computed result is 0.048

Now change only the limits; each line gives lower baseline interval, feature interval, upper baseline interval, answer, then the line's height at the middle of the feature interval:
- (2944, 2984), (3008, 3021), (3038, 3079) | 0.049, 63.1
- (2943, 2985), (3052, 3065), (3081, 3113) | -0.009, 70.7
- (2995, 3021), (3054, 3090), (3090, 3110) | 0.011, 71.4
